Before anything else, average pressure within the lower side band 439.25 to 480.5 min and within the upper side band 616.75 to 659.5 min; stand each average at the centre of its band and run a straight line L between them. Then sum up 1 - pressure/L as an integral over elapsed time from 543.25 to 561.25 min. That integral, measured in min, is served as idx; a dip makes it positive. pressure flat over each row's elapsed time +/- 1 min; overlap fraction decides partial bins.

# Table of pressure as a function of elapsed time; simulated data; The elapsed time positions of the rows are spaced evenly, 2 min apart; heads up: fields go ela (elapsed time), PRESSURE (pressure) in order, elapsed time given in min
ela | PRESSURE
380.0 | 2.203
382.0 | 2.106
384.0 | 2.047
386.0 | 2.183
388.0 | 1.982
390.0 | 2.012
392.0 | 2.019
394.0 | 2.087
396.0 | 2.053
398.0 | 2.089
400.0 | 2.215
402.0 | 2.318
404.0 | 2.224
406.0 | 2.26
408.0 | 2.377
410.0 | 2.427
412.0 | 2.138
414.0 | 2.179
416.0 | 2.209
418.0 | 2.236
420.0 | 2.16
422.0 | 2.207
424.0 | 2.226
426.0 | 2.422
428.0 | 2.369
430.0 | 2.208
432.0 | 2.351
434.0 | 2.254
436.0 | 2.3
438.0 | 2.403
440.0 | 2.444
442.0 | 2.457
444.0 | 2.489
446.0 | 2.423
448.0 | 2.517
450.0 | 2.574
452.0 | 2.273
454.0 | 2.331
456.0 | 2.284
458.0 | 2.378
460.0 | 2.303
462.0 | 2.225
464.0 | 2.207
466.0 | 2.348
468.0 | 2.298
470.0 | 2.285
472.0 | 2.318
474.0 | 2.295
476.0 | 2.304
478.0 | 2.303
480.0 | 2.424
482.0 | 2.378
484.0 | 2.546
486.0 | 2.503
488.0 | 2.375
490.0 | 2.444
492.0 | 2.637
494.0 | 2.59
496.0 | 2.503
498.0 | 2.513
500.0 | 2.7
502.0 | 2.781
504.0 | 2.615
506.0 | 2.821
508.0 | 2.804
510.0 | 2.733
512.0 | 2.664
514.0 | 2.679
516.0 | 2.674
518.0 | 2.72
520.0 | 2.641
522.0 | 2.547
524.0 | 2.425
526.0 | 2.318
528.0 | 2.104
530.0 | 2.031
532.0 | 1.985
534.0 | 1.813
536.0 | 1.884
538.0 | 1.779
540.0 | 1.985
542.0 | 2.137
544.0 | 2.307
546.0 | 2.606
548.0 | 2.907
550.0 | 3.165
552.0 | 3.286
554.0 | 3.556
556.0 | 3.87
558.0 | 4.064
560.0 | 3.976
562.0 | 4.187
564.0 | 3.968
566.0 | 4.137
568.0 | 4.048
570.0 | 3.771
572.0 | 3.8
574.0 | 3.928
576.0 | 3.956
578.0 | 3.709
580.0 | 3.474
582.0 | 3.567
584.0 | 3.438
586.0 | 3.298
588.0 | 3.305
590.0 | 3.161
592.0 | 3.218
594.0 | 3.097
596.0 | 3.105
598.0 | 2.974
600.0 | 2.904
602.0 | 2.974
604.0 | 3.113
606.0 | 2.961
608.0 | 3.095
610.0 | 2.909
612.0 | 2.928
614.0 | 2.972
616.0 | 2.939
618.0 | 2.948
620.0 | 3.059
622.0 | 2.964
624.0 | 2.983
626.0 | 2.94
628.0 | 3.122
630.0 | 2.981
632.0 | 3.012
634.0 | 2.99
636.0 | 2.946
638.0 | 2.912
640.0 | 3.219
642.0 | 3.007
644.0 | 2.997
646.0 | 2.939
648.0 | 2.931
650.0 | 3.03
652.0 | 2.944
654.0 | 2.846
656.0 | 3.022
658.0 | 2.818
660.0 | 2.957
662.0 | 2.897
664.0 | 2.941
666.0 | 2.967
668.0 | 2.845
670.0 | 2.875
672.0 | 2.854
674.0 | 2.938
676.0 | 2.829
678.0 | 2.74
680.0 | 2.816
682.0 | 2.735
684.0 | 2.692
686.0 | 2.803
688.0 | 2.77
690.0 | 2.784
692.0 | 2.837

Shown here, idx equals -4.3 min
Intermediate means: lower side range 2.35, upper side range 2.98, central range 3.33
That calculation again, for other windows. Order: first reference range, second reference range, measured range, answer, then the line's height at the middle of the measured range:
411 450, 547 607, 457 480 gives 2.84 min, 2.63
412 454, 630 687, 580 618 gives -4.93 min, 2.76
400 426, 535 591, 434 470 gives 2.37 min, 2.53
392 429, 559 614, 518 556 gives 7.85 min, 3.1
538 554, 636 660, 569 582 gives -4.90 min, 2.73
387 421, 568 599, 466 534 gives 9.29 min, 2.87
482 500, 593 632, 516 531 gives 1.29 min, 2.65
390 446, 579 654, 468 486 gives 1.00 min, 2.5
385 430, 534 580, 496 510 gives 0.98 min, 2.9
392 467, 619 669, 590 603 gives -1.08 min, 2.82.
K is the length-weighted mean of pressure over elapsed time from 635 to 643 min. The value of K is 3.02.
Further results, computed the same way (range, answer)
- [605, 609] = 3.03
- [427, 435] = 2.3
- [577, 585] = 3.55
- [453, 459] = 2.33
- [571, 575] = 3.86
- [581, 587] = 3.43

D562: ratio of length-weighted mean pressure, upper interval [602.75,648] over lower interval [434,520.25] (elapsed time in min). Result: 1.2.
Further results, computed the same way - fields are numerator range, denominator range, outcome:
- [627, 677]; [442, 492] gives 1.24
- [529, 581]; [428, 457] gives 1.33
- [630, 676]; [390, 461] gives 1.29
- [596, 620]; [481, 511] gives 1.15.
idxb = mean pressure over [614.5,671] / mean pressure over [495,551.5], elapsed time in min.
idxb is 1.20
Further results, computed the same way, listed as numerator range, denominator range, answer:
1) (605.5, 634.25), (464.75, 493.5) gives 1.25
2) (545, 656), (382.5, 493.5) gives 1.42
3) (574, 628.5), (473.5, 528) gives 1.24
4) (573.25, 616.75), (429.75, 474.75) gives 1.37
